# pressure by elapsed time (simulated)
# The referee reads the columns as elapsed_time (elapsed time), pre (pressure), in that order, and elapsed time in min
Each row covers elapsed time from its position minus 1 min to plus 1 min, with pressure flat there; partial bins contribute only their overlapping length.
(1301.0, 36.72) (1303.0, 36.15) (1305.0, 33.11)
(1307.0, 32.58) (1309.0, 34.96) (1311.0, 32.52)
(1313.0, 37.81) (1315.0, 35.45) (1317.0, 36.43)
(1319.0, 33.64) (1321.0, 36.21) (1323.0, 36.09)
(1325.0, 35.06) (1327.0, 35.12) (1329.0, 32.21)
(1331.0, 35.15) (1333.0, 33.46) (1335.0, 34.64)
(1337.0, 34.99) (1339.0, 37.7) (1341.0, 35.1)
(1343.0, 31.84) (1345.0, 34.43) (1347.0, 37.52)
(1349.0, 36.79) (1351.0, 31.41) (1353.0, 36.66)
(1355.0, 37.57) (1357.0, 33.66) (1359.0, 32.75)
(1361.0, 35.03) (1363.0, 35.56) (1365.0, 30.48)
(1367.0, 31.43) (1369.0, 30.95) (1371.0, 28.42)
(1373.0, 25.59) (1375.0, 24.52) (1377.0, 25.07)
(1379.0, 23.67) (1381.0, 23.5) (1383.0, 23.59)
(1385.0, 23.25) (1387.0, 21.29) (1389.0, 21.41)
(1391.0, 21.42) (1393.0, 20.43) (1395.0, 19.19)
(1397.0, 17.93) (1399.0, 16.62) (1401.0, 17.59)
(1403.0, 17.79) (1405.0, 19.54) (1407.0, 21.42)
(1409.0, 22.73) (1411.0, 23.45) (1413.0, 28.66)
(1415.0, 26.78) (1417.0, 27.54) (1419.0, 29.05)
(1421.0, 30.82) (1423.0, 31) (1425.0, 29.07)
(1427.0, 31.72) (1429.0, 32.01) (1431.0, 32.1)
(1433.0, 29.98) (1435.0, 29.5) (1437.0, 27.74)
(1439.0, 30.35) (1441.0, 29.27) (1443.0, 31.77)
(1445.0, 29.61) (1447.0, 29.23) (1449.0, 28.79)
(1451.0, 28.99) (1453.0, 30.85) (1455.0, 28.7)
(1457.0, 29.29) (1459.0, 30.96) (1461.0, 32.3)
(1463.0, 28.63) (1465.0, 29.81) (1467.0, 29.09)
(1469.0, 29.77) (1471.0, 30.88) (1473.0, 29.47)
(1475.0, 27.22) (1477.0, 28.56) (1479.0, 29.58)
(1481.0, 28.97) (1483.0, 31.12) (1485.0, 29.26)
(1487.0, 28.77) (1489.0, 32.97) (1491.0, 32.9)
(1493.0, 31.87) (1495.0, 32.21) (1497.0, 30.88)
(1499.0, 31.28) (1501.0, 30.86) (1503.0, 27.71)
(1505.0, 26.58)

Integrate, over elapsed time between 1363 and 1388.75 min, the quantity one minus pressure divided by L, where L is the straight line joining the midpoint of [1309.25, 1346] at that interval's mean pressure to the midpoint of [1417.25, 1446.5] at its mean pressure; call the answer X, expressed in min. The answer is 5.1 min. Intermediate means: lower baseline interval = 34.9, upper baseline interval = 30.2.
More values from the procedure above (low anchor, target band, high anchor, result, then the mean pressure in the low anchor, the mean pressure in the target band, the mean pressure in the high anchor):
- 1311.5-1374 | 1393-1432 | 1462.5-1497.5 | 8.7 min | 34.2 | 24.9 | 30.1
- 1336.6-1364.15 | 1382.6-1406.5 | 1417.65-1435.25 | 9.2 min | 35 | 19.9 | 30.6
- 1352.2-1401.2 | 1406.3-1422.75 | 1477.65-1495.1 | 0.8 min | 26.4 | 26.6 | 30.7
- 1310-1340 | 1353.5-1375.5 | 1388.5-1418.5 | -2.6 min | 35.1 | 31.7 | 21.6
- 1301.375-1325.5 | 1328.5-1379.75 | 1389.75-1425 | -4.5 min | 35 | 32.6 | 23.2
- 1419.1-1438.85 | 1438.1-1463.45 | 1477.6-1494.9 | 0.5 min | 30.4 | 29.9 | 30.7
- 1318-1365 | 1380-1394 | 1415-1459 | 4.5 min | 34.8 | 22.1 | 29.8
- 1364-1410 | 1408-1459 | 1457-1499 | -4.8 min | 22.9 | 29.2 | 30.3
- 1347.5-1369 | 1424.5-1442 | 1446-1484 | 0.4 min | 34.1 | 30.2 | 29.6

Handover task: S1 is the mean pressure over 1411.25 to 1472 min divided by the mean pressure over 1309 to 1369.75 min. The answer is 0.9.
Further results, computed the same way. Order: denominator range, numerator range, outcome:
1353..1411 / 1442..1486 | 1.17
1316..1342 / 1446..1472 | 0.85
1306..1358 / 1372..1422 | 0.66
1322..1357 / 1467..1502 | 0.87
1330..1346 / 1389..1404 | 0.54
